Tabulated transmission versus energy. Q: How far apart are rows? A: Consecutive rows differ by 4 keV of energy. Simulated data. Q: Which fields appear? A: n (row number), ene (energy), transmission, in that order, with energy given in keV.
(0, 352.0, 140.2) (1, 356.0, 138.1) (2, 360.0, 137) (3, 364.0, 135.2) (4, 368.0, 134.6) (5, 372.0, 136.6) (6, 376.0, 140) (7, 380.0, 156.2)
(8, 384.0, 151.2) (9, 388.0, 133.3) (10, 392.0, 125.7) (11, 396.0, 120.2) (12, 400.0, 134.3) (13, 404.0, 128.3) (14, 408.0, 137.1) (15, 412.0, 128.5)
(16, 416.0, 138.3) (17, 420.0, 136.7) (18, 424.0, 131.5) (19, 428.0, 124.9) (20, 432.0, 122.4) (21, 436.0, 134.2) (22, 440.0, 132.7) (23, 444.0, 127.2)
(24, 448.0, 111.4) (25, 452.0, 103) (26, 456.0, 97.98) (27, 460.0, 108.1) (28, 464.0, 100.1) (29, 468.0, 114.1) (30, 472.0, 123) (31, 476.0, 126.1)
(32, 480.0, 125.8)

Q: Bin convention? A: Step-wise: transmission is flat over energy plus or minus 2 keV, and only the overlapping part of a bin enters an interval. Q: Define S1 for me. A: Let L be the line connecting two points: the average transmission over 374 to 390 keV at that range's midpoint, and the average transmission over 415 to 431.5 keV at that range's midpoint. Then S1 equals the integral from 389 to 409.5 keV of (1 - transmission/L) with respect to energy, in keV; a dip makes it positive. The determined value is 1.5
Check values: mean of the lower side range 145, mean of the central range 129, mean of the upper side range 132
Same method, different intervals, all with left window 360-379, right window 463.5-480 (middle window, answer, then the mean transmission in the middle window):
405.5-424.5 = -0.8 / 134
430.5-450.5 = -0.1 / 125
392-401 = 0.4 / 126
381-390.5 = -0.6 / 143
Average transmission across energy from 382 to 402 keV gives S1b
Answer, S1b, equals 133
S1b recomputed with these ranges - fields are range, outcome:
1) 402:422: 134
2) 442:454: 114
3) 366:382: 142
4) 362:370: 135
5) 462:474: 112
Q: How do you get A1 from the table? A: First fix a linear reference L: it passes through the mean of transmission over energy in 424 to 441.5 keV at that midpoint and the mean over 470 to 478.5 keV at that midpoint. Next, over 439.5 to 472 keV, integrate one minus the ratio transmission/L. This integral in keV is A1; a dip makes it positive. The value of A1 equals 3.8 keV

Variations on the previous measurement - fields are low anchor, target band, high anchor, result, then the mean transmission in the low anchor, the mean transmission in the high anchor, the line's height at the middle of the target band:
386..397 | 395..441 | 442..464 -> -4.64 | 127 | 109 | 119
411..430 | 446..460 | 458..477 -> 1.72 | 132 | 114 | 119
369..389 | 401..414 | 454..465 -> -0.26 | 144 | 102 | 129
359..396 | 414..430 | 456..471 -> -1.41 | 138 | 107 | 122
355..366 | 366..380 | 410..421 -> -0.38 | 137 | 134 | 136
